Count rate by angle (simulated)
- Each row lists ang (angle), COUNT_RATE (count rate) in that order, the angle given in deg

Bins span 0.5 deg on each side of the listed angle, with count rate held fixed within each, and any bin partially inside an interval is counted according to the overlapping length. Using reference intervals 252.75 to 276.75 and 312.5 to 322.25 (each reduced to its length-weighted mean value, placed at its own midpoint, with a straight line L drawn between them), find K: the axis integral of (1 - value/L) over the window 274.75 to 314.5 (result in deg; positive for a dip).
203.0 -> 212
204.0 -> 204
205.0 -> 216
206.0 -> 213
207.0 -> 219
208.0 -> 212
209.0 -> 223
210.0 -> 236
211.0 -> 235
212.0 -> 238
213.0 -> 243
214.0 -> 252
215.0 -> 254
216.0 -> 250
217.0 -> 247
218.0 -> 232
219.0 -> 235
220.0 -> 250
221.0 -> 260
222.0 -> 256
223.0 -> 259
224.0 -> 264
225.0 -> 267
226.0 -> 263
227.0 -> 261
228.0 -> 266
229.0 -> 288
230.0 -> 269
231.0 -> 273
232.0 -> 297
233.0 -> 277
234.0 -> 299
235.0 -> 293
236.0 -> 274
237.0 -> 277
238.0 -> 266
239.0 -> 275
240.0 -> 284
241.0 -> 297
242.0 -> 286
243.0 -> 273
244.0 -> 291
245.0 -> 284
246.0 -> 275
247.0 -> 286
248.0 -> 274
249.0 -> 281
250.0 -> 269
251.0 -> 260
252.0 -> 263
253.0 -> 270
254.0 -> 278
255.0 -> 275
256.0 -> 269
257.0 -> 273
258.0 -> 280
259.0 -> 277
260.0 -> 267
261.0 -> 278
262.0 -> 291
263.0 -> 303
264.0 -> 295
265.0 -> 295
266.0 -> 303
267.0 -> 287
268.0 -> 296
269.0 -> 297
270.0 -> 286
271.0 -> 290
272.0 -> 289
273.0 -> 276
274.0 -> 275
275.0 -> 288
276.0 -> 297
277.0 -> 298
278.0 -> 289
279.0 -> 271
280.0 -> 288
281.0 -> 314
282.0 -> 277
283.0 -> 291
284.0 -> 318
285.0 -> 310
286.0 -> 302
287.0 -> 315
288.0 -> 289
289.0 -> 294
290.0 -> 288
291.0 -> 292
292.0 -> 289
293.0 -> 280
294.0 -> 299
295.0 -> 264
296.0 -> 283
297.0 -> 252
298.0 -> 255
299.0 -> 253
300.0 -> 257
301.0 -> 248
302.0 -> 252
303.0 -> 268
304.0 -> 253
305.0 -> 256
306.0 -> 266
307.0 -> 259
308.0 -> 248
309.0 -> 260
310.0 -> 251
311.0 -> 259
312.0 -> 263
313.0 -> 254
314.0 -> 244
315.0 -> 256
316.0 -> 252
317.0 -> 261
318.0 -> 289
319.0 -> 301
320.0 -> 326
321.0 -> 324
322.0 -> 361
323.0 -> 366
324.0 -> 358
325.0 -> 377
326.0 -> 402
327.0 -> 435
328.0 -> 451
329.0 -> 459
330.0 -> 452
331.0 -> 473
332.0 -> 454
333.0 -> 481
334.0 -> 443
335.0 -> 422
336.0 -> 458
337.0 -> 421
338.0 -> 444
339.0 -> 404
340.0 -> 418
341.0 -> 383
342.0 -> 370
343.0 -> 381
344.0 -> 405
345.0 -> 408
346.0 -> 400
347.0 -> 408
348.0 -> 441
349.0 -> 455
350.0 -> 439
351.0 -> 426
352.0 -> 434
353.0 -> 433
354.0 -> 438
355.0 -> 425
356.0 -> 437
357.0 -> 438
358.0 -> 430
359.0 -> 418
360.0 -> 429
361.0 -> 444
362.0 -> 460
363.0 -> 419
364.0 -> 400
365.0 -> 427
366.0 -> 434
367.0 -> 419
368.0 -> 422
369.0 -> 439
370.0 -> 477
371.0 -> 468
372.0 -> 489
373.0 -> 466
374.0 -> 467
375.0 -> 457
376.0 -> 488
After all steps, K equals 1.3 deg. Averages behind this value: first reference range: 285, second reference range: 285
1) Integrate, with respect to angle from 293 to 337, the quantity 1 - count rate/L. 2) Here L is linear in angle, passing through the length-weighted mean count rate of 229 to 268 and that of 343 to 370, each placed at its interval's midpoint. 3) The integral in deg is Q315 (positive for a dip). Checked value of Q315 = 6.1 deg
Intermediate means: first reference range 281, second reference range 428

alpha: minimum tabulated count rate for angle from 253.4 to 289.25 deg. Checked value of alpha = 267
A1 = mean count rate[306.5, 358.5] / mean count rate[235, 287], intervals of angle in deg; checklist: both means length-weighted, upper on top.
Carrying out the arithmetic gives 1.33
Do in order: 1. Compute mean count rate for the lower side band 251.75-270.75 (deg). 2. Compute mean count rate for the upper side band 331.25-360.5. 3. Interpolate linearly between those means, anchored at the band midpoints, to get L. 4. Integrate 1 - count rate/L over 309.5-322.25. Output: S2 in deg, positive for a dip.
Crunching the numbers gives 3.3 deg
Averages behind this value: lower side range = 284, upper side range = 426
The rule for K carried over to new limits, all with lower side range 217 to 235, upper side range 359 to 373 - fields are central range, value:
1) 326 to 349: -1.3 deg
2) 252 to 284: 3.2 deg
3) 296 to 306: 2.9 deg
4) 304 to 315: 3.4 deg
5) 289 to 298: 1.8 deg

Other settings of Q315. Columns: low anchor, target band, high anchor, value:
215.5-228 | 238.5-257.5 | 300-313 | -1.6 deg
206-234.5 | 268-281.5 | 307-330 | 0.0 deg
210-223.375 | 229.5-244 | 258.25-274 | -1.0 deg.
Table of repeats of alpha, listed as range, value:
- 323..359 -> 358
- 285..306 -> 248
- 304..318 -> 244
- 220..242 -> 250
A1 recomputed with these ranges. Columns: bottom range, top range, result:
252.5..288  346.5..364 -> 1.50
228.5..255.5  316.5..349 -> 1.43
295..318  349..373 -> 1.70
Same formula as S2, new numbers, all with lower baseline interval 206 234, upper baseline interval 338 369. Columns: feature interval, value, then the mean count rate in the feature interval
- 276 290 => 1.5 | 296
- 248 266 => 1.3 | 278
